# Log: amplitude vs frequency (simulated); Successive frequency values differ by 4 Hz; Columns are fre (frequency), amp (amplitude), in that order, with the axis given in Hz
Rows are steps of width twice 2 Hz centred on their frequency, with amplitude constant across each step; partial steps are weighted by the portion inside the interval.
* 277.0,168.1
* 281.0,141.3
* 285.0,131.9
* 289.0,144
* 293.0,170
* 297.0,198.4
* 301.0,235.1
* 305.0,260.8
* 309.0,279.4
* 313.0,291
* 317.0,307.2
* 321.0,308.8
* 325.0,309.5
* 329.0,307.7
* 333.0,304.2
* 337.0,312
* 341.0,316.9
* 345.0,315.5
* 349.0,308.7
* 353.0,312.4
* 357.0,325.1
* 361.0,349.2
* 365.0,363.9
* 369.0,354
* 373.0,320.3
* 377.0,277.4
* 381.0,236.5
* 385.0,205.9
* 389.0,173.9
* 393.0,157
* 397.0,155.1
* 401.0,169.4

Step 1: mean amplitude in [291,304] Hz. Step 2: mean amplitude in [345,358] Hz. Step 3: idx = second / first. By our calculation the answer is 1.53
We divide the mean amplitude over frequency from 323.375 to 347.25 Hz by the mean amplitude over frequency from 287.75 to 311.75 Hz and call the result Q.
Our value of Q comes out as 1.42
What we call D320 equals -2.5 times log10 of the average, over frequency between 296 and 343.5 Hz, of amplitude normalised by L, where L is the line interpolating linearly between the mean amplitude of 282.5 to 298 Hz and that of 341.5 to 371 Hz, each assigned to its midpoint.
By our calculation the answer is -0.23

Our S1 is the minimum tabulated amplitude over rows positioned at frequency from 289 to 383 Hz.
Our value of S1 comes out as 144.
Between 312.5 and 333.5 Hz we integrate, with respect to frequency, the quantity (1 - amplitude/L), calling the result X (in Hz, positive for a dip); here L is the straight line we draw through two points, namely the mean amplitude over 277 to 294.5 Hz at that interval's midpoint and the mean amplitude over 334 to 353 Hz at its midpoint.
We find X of -4.3 Hz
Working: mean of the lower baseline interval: 149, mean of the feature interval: 306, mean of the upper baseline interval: 313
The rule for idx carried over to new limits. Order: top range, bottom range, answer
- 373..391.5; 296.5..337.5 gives 0.81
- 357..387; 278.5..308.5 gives 1.61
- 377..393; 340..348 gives 0.66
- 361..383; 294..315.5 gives 1.25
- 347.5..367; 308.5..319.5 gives 1.13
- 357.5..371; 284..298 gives 2.20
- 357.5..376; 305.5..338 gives 1.14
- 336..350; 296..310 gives 1.29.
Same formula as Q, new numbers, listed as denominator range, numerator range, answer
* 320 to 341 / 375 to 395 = 0.68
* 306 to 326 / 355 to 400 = 0.89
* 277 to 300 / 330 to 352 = 1.93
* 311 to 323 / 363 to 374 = 1.15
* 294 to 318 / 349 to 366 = 1.30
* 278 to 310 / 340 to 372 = 1.73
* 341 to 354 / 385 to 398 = 0.54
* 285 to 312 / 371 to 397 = 1.05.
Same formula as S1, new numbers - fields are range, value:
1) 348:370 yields 308.7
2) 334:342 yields 312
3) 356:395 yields 157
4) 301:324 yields 235.1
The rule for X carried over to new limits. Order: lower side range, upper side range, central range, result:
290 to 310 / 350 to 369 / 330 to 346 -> -0.9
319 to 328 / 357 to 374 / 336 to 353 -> 0.7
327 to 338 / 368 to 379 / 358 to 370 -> -1.6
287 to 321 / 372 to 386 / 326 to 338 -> -2.9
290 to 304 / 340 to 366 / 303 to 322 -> -4.2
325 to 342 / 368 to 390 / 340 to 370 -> -4.7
